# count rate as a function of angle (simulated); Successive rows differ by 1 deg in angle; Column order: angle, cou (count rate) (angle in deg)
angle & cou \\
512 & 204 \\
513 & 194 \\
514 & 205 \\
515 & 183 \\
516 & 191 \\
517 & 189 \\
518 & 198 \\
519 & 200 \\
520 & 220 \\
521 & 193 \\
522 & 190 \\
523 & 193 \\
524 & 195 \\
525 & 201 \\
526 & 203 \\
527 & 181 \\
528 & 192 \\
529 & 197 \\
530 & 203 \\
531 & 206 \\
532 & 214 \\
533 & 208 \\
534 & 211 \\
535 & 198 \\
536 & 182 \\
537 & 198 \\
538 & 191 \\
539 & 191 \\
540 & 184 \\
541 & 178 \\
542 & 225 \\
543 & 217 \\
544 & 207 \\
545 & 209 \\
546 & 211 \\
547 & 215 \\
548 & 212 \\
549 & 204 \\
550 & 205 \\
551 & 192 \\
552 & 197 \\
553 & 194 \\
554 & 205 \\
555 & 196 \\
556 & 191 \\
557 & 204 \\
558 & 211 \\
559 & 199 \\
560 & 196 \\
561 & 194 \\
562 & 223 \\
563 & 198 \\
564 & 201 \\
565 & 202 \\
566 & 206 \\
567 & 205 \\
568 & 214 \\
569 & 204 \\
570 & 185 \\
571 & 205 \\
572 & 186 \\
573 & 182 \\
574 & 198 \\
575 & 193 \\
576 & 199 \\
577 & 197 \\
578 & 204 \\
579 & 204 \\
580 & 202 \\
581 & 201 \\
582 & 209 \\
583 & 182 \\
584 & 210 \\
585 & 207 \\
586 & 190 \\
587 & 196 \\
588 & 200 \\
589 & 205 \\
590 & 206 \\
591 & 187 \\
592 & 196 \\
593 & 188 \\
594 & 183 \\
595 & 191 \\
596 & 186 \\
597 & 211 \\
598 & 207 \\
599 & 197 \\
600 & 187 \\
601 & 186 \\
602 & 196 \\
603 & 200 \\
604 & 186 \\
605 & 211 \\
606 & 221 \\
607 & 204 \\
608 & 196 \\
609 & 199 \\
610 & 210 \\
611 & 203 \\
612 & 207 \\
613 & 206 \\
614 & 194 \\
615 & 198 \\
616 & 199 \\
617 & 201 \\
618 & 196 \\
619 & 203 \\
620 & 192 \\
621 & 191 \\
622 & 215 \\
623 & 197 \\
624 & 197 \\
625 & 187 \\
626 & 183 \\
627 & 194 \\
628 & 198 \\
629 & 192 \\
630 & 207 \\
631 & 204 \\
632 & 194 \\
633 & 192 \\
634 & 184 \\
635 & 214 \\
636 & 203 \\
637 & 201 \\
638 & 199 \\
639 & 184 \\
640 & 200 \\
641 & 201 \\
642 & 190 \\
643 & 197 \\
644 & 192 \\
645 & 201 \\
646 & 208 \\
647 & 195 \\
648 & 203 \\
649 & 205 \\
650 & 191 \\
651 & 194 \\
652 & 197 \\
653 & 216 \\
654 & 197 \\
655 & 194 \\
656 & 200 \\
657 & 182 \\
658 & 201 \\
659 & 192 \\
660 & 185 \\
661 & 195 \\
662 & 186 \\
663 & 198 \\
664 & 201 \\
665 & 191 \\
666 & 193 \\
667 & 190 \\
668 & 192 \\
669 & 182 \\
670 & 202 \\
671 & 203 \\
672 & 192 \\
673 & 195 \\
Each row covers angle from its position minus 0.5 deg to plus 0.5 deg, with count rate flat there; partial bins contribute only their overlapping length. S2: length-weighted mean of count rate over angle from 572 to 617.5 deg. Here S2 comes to 198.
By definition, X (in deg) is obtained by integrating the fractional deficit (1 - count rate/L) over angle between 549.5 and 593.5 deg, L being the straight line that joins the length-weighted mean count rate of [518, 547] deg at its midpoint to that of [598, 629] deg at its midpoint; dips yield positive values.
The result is 0.0 deg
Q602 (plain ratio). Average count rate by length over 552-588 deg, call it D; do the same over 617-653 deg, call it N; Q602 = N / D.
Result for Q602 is 0.99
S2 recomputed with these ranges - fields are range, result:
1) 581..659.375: 198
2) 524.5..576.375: 200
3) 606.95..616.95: 201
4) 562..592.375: 200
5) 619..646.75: 197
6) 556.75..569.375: 204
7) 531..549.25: 203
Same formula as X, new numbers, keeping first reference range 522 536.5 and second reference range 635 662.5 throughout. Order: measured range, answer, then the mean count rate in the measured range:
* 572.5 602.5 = 0.2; 197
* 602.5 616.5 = -0.4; 202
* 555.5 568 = -0.3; 203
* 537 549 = -0.3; 203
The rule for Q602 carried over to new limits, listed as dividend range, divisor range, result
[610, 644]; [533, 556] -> 0.98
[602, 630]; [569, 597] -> 1.01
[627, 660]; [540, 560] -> 0.97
